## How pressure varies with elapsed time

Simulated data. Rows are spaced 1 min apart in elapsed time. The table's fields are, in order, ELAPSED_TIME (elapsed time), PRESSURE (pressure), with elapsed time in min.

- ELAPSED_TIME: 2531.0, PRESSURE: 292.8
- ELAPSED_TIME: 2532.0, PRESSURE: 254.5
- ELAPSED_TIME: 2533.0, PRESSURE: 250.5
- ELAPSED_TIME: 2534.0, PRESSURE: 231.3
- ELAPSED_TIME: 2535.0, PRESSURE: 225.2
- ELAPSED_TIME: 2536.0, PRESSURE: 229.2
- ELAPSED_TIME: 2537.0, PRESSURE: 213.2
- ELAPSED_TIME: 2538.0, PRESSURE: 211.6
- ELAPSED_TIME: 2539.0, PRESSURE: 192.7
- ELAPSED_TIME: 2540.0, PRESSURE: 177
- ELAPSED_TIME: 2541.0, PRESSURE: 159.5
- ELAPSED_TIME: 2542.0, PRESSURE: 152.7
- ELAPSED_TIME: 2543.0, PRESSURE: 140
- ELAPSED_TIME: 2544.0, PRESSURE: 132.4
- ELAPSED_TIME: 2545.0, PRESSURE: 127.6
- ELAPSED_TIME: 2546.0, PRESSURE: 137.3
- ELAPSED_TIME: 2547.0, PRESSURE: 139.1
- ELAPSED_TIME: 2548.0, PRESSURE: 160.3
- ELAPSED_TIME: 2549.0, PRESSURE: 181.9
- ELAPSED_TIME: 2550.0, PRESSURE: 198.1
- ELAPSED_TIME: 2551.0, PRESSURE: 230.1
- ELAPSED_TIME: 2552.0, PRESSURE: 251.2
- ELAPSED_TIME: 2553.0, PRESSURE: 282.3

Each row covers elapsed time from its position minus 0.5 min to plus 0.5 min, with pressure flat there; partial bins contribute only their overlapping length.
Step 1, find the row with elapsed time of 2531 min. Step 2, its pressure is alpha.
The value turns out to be 292.8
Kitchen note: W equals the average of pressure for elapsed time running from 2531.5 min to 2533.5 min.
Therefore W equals 252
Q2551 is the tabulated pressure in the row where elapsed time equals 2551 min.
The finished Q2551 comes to 230.1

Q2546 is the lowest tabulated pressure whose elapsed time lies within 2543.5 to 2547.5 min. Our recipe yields 127.6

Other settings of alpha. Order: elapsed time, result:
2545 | 127.6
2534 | 231.3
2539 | 192.7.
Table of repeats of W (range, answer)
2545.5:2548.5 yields 146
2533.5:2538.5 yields 222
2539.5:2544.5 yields 152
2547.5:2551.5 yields 193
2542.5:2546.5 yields 134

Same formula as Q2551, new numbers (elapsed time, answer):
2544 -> 132.4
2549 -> 181.9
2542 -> 152.7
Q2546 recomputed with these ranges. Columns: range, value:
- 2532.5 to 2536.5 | 225.2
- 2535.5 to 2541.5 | 159.5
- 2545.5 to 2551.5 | 137.3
